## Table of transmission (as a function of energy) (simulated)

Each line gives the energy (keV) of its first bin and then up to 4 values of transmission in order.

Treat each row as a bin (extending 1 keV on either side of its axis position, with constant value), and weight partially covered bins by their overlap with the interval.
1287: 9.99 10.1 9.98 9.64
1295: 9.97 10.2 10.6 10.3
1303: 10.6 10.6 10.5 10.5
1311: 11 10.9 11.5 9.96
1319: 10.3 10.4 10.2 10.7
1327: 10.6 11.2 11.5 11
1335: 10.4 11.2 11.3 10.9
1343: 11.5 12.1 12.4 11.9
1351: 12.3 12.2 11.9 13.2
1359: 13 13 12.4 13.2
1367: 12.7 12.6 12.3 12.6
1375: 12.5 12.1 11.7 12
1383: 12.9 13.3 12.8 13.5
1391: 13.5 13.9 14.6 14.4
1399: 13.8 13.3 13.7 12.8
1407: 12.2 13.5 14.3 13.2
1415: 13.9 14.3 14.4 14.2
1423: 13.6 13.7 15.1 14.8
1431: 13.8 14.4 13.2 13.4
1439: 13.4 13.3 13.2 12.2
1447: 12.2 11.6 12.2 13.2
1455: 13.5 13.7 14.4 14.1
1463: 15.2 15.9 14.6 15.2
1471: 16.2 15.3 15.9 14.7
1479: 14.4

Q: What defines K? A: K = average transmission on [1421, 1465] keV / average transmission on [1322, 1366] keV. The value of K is 1.16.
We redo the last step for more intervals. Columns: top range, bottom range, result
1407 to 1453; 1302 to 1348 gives 1.24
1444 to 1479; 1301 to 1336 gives 1.32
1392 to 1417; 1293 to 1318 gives 1.30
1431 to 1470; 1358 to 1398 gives 1.05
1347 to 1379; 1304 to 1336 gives 1.17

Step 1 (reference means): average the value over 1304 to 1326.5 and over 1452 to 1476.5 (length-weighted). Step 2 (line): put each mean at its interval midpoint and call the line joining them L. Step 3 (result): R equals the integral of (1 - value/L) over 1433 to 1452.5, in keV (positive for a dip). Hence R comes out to 1.8 keV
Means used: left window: 10.6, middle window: 12.8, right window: 14.8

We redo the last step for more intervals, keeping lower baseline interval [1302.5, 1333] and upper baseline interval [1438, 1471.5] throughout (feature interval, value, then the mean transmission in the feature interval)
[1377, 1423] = -3.3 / 13.4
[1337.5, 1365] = -1.7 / 12.2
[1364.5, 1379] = -0.7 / 12.5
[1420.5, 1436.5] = -1.1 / 14.1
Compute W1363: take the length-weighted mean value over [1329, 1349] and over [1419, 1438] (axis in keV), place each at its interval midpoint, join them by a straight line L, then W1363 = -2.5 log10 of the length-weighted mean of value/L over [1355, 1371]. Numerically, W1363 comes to -0.06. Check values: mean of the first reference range 11.4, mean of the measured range 12.8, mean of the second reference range 14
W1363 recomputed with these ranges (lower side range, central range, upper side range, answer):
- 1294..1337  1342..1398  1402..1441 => -0.04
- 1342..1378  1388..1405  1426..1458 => -0.08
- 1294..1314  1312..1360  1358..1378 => 0.02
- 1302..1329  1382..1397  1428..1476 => -0.09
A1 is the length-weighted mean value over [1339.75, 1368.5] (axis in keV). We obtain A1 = 12.3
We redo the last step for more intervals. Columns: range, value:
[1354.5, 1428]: 13.3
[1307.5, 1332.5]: 10.7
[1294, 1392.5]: 11.6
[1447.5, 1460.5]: 13.1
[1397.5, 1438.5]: 13.8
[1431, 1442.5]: 13.5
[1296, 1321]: 10.6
